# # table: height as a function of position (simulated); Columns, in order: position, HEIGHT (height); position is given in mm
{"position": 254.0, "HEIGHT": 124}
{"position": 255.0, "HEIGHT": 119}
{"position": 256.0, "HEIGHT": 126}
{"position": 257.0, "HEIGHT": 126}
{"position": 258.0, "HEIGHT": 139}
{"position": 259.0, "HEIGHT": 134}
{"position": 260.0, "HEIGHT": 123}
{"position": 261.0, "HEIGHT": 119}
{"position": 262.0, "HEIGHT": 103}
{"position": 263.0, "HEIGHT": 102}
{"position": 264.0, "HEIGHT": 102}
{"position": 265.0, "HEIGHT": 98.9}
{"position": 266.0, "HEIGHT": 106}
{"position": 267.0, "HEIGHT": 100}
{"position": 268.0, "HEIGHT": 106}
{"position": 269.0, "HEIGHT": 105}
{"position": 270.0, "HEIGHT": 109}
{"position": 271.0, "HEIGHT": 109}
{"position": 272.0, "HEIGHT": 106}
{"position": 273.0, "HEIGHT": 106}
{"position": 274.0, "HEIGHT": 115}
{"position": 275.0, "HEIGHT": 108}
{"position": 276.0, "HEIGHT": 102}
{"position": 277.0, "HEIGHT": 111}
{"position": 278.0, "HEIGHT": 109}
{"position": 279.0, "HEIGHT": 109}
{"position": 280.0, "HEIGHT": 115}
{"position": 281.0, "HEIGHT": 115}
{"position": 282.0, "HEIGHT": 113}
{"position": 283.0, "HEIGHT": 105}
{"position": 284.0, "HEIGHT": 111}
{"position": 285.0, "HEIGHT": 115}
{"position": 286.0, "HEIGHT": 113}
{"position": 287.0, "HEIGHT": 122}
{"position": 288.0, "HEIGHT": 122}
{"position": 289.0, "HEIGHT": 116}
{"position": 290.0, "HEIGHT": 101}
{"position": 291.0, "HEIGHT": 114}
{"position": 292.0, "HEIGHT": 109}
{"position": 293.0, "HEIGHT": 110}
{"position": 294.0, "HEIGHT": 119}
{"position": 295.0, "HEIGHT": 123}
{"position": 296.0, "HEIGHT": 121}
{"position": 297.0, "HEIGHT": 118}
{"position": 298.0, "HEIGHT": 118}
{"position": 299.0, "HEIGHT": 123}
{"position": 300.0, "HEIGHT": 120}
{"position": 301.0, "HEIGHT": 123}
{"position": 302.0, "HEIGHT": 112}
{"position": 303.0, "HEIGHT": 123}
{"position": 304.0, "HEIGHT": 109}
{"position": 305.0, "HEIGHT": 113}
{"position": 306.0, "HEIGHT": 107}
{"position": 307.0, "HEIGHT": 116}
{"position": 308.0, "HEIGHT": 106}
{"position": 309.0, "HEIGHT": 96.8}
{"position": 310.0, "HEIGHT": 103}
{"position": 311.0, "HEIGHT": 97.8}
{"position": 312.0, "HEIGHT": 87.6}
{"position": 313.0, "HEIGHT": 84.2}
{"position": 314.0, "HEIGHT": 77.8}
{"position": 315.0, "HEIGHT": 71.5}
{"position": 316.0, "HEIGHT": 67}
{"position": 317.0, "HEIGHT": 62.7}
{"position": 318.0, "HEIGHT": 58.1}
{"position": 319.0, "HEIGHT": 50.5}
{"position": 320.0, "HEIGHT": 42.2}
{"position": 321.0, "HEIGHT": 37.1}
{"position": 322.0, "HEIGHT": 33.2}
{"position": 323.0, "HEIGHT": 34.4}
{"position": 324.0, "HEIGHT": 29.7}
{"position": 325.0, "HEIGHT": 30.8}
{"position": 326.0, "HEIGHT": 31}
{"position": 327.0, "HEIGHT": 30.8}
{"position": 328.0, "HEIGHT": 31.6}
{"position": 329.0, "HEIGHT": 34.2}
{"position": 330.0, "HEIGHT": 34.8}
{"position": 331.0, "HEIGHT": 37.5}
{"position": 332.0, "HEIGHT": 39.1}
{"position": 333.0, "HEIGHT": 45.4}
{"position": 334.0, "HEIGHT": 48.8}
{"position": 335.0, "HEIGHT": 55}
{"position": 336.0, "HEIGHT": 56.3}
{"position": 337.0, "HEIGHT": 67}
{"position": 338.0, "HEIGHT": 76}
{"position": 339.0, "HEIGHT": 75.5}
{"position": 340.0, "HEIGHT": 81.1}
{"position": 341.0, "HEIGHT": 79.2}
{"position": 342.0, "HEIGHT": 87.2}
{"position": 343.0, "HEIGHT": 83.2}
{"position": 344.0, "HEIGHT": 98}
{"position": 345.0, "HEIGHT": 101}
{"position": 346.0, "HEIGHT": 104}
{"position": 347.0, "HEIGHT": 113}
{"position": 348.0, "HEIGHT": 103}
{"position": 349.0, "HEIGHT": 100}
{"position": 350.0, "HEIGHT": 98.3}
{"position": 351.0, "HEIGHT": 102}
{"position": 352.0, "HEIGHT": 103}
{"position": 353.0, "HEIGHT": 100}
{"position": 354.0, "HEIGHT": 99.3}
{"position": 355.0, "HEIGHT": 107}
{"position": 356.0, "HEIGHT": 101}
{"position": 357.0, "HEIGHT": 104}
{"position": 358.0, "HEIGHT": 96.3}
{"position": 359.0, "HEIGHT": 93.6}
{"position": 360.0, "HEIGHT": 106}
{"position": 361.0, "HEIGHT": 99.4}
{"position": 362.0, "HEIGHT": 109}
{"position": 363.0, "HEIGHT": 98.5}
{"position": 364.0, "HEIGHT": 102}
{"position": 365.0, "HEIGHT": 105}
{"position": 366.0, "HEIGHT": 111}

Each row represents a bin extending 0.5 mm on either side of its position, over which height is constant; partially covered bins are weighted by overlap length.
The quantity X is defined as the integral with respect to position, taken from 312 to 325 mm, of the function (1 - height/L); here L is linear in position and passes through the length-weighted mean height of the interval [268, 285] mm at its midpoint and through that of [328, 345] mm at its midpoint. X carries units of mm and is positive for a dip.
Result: 3.9 mm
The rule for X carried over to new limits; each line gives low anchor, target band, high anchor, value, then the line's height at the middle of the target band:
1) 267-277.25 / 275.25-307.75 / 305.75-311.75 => -2.74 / 105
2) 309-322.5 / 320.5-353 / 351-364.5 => 8.13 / 84.9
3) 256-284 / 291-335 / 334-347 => 7.45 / 92.4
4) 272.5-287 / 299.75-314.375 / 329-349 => -1.81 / 93.2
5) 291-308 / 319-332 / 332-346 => 7.85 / 87.9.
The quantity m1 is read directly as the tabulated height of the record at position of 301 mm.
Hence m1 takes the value 123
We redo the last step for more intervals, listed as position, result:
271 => 109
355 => 107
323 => 34.4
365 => 105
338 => 76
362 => 109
